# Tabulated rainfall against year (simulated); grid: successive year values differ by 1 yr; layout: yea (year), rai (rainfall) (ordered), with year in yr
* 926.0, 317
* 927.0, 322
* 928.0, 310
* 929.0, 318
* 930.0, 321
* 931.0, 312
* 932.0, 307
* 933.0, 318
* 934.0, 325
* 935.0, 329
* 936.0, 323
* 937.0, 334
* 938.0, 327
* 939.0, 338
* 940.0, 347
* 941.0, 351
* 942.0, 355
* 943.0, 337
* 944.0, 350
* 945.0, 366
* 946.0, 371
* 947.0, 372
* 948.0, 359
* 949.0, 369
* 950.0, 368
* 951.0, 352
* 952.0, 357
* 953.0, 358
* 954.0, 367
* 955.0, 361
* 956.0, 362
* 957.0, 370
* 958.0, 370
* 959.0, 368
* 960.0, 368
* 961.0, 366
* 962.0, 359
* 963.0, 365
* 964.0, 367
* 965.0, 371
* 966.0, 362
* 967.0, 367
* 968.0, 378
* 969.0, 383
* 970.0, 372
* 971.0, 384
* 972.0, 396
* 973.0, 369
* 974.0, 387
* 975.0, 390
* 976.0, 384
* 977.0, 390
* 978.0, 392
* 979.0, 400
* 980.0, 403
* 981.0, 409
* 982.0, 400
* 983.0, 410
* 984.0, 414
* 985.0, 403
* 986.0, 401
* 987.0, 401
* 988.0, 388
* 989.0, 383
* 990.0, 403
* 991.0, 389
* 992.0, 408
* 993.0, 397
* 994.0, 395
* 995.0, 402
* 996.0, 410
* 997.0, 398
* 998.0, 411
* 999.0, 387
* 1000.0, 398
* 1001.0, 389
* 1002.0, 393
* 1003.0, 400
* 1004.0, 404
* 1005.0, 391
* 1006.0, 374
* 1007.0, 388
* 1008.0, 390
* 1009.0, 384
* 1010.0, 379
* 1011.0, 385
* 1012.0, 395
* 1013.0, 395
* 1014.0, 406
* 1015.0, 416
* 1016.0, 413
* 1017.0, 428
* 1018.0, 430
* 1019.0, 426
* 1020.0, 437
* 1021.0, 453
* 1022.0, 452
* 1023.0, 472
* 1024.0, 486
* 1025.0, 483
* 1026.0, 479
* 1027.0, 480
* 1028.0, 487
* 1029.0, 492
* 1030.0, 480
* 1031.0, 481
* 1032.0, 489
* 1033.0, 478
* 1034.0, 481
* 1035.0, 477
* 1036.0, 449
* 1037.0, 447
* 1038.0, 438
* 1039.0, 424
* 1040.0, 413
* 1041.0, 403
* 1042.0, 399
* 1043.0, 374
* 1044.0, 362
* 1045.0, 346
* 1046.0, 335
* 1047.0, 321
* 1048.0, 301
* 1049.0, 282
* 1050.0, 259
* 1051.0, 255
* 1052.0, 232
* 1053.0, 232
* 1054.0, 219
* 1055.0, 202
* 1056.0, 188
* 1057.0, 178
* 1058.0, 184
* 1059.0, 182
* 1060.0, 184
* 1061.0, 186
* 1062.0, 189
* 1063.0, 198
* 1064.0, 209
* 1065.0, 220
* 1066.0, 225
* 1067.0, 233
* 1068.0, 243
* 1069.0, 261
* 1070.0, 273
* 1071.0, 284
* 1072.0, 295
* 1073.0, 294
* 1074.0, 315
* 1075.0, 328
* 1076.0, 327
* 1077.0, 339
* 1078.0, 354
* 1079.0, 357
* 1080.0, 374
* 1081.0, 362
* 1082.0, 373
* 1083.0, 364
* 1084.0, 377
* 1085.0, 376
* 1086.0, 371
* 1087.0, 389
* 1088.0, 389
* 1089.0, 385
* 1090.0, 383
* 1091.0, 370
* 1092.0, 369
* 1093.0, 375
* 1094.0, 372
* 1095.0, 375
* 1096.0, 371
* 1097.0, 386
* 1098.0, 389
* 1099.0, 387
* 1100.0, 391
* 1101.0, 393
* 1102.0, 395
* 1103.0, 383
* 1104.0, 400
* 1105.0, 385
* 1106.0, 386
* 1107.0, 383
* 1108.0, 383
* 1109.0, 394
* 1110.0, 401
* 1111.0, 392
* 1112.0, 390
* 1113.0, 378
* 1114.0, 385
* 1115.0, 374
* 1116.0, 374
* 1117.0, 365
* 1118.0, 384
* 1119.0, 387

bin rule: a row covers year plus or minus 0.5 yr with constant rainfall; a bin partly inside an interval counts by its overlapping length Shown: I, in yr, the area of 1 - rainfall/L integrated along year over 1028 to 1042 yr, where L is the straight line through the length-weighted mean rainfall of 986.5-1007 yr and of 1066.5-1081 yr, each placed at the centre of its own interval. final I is -4.16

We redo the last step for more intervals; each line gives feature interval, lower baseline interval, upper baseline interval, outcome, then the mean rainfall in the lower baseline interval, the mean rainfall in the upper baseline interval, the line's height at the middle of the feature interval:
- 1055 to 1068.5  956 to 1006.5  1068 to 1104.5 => 6.0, 388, 357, 365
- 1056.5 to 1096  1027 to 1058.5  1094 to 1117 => 7.3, 360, 385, 374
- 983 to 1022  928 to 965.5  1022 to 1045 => 1.1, 350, 451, 415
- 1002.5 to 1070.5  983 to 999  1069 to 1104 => 4.6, 400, 360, 381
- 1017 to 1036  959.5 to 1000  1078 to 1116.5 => -4.1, 389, 381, 386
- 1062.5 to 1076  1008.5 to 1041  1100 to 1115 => 4.9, 444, 389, 414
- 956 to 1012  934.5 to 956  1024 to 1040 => 2.2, 352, 470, 405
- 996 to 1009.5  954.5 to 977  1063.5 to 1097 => -1.3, 373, 332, 360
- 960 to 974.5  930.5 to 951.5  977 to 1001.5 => 0.0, 343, 399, 374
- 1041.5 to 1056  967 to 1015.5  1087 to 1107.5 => 3.7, 394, 383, 388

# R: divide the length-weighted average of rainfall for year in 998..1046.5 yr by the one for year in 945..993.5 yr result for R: 1.1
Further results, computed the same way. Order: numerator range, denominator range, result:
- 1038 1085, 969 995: 0.74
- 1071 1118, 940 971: 1.02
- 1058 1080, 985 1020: 0.66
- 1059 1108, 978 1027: 0.81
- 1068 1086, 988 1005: 0.83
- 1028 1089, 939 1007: 0.86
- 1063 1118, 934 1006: 0.93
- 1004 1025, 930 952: 1.21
